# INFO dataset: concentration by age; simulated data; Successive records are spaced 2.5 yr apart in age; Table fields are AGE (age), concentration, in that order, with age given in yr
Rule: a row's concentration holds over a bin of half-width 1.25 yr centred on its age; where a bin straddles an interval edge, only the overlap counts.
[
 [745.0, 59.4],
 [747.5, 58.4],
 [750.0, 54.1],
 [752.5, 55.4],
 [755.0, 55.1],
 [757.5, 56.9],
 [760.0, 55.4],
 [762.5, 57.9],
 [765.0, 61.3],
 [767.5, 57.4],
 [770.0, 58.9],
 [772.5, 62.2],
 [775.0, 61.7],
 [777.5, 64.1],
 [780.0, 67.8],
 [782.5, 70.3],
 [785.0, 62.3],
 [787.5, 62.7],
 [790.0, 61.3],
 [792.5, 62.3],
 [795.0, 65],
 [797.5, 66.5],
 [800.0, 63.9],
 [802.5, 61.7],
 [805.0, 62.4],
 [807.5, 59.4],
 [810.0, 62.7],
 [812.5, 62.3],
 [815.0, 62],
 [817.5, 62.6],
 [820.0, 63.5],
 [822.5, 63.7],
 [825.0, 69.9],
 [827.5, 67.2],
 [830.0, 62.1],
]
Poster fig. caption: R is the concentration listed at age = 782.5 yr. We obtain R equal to 70.3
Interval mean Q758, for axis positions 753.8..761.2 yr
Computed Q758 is 55.8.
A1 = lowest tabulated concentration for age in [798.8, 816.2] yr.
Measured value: 59.4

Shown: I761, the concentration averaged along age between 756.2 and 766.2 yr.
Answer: 57.8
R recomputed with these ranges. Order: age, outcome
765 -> 61.3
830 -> 62.1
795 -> 65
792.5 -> 62.3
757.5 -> 56.9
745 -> 59.4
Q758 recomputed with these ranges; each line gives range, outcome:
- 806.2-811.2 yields 61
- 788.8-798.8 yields 63.8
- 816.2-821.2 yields 63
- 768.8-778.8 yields 61.8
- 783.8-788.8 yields 62.5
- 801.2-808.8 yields 61.2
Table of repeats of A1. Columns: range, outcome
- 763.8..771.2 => 57.4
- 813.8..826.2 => 62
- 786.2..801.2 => 61.3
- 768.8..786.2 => 58.9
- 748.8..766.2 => 54.1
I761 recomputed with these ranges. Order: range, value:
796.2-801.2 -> 65.2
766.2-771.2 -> 58.2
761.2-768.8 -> 58.8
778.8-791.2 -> 64.9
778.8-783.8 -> 69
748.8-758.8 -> 55.4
